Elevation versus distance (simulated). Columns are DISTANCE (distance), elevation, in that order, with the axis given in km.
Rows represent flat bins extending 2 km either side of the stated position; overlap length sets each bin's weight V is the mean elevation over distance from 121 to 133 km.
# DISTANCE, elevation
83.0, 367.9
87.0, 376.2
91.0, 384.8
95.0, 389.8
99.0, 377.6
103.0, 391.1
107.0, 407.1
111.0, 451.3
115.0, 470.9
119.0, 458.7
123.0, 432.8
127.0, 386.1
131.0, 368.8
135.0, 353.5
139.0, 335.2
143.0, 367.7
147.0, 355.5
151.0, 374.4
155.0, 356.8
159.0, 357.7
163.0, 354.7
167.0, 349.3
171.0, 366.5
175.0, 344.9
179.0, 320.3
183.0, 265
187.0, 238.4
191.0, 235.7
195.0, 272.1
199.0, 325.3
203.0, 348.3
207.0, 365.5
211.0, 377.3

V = 396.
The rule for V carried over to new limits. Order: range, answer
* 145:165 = 360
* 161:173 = 357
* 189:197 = 254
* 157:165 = 356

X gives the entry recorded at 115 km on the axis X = 470.9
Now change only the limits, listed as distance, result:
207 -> 365.5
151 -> 374.4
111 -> 451.3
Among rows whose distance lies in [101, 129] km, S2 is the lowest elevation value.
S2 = 386.1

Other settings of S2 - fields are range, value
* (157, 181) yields 320.3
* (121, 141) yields 335.2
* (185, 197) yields 235.7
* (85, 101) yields 376.2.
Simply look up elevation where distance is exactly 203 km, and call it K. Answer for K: 348.3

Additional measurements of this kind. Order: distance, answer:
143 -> 367.7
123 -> 432.8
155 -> 356.8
